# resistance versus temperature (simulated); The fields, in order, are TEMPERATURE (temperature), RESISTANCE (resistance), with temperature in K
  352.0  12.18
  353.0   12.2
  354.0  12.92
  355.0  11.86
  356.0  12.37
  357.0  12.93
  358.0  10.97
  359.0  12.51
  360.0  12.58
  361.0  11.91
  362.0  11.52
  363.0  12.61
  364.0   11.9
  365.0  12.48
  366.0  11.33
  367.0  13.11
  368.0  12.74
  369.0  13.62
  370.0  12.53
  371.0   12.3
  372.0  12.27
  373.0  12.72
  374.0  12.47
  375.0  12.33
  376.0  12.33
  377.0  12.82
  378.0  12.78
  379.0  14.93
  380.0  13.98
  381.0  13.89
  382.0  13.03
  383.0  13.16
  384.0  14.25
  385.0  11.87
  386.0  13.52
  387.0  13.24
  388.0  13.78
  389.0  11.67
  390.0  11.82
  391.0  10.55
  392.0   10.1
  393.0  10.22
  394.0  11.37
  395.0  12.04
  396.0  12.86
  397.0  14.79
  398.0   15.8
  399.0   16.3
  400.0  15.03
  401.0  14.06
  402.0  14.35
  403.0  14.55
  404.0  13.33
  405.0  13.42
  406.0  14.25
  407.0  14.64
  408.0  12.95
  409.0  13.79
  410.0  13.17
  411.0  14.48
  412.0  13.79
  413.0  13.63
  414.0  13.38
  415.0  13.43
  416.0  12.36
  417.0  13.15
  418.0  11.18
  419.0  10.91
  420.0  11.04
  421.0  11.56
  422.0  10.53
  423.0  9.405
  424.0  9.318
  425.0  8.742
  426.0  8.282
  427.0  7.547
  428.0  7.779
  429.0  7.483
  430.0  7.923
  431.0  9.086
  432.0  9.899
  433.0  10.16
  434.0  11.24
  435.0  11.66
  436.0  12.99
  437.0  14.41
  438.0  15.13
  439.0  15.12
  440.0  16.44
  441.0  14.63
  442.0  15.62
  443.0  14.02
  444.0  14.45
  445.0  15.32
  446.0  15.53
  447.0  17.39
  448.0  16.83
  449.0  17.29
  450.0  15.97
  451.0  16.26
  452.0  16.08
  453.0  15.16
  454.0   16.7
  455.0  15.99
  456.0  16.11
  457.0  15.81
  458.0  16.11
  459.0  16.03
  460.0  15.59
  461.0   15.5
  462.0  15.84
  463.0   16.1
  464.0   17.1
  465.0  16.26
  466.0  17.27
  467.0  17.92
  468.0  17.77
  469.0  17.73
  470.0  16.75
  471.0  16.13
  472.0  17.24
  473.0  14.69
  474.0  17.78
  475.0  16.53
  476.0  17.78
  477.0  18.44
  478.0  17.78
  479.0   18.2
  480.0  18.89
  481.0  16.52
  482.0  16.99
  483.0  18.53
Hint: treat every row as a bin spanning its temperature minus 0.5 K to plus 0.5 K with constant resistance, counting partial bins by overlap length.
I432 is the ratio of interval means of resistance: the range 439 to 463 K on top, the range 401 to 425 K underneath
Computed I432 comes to 1.25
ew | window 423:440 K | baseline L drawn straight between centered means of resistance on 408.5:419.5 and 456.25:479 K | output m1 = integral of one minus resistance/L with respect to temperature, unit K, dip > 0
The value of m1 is 4.4 K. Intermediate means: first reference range 13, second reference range 16.8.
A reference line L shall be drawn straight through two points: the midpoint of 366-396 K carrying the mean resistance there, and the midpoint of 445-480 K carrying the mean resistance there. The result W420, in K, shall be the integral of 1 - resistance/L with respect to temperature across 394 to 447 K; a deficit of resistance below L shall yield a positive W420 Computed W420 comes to 6.7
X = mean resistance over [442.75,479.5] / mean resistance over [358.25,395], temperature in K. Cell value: 1.32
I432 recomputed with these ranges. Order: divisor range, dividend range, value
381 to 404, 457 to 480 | 1.28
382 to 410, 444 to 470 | 1.24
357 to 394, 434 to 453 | 1.22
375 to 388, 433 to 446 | 1.06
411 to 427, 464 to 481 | 1.52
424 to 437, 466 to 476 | 1.77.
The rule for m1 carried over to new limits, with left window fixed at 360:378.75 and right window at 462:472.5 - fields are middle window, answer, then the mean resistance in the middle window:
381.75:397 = 1.2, 12.3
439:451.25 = 0.1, 15.8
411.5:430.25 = 5.3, 10.6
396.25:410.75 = -0.3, 14.3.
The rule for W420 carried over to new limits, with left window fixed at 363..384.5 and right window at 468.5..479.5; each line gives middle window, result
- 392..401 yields 0.32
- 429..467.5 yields 3.13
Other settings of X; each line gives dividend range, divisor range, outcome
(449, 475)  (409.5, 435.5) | 1.52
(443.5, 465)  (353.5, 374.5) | 1.30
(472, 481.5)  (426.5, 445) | 1.44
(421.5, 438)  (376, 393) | 0.78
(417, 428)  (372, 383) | 0.76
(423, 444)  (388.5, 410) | 0.86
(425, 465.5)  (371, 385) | 1.07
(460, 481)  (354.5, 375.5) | 1.38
